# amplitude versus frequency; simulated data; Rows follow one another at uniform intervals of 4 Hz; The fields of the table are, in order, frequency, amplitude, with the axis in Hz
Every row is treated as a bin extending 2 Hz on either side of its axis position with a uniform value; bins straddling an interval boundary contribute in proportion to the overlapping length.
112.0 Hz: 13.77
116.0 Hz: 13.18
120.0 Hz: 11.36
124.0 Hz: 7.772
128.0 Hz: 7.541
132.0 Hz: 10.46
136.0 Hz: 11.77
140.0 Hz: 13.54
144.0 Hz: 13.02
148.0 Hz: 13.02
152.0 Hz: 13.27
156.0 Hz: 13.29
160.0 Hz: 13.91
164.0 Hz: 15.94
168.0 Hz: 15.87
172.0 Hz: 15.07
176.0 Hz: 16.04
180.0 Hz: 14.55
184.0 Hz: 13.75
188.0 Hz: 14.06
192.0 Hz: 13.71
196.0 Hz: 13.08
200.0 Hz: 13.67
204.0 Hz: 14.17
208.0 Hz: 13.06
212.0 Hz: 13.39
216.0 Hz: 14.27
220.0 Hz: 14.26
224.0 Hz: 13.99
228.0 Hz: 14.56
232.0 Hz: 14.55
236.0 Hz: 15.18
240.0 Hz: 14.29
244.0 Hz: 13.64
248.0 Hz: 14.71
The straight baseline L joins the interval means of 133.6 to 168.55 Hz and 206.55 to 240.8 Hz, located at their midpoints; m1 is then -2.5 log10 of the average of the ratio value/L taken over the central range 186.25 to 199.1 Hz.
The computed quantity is 0.026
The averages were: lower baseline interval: 13.6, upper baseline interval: 14.2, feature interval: 13.6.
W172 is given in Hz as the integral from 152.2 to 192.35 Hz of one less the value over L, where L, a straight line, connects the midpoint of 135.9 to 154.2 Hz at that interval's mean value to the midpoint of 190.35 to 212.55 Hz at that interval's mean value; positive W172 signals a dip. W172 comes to -4.0 Hz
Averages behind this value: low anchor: 13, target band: 14.6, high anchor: 13.5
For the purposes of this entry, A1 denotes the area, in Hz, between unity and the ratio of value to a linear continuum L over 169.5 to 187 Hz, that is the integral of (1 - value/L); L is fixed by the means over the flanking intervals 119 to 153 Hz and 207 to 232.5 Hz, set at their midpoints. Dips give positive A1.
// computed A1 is -3.0 Hz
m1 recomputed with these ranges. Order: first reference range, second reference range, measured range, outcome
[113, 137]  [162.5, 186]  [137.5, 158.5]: -0.05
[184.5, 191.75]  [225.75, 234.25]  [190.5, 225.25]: 0.04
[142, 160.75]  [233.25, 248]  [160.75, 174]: -0.15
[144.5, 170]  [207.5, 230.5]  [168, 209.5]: -0.01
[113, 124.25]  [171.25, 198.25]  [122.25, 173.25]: 0.01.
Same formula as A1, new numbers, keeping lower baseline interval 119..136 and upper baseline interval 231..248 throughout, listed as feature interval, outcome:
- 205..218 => -0.4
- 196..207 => -0.8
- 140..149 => -2.6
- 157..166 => -3.1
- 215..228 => -0.6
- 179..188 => -1.6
